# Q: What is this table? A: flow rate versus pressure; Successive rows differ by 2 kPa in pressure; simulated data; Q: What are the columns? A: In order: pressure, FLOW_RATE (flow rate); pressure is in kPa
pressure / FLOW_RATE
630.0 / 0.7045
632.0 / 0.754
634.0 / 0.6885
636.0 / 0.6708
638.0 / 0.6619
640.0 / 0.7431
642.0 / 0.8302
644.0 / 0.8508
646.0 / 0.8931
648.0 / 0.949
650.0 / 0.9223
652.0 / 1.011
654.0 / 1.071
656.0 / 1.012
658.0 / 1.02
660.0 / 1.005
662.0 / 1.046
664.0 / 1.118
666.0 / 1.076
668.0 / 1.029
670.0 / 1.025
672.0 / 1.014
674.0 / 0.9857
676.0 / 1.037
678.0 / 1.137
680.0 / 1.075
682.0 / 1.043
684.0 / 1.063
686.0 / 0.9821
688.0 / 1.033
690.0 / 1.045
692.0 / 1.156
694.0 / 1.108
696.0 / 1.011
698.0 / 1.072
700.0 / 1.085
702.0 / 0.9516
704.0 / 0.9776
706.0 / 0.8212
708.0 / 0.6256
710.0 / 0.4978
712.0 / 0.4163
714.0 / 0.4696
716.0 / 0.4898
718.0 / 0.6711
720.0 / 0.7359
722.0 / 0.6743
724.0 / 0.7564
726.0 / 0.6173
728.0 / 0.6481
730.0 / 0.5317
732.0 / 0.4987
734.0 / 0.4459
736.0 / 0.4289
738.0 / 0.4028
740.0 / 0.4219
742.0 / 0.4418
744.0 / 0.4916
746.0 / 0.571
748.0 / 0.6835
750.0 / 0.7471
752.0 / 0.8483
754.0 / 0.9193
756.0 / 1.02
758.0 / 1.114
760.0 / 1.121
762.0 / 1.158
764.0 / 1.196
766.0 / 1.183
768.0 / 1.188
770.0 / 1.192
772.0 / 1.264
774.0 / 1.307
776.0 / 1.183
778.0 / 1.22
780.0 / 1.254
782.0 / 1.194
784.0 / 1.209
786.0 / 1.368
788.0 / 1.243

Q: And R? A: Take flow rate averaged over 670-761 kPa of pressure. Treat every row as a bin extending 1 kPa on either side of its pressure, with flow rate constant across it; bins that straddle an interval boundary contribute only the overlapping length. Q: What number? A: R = 0.8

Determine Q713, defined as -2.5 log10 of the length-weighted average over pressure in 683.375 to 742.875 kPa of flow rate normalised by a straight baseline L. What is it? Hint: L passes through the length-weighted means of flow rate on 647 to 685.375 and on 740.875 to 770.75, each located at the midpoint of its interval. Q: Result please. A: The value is 0.313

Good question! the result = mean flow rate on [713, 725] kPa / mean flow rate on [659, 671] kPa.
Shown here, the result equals 0.6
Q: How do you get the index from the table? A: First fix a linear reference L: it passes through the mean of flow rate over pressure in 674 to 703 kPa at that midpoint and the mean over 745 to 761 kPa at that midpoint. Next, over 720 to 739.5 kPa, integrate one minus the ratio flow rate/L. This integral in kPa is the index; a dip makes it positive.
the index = 7.9 kPa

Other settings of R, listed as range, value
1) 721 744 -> 0.532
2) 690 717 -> 0.83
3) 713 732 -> 0.615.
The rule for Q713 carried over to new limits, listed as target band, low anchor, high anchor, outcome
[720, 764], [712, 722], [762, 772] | 0.26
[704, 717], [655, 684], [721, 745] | 0.22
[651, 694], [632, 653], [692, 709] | -0.17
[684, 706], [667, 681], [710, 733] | -0.23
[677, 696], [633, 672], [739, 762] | -0.21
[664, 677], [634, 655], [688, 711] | -0.16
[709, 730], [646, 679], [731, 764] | 0.35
